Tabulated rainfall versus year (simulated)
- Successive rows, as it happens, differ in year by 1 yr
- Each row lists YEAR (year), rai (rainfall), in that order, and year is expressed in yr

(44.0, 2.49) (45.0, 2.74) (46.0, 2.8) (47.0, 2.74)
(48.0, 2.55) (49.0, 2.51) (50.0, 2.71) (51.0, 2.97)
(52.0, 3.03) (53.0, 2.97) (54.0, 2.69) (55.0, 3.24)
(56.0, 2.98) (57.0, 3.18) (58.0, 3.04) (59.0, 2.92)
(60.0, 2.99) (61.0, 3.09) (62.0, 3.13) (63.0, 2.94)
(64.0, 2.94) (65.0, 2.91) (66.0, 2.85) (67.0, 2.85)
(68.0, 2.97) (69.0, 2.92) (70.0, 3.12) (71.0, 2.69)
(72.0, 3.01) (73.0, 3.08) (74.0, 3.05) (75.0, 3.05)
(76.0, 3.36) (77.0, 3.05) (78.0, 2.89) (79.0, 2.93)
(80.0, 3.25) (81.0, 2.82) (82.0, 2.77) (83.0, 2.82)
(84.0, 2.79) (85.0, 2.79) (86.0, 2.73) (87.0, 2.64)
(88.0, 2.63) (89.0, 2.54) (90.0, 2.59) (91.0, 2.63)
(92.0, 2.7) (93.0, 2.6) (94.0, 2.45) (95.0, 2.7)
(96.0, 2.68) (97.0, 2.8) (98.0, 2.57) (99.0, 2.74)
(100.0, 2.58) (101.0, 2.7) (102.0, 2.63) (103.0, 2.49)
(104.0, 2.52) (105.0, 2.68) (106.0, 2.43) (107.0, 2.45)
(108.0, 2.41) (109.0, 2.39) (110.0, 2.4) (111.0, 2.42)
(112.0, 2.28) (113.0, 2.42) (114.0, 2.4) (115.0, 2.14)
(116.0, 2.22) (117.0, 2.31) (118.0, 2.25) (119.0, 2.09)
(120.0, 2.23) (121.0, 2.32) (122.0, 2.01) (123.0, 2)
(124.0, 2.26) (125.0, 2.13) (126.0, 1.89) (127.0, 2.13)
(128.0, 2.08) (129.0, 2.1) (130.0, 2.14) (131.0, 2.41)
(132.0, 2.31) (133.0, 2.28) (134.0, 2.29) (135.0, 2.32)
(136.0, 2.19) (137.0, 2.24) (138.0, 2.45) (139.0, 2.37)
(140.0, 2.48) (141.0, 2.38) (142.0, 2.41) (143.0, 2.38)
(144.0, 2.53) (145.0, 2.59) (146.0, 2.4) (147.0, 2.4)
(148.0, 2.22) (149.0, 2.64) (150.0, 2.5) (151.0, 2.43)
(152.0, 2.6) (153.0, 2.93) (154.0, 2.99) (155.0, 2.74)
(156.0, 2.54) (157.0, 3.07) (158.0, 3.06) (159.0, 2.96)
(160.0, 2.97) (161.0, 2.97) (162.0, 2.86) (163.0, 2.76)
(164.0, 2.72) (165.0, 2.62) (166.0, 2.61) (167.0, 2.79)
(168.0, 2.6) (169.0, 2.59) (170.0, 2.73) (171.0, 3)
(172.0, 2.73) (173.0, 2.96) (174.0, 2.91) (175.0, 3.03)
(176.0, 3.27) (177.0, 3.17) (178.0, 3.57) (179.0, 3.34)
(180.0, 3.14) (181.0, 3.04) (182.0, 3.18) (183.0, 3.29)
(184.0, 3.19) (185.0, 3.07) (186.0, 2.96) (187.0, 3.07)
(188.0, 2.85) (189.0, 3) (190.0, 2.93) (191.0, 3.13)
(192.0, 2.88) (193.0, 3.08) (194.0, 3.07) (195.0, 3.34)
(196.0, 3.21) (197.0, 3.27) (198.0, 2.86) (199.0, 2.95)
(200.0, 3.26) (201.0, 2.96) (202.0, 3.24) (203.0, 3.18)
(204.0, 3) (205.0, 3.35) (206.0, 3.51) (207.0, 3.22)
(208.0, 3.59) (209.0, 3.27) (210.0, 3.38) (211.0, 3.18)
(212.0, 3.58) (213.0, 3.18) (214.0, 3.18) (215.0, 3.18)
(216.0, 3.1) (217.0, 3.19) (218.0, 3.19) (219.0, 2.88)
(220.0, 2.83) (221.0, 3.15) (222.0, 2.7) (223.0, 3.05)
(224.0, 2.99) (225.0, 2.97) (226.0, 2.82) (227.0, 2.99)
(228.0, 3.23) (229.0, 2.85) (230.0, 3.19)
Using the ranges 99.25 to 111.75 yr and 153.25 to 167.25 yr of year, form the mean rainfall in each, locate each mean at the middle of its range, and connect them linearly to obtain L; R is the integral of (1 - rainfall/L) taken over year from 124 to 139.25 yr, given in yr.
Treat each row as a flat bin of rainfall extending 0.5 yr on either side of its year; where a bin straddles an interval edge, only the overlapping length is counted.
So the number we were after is 2.5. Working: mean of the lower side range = 2.51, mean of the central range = 2.22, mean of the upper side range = 2.84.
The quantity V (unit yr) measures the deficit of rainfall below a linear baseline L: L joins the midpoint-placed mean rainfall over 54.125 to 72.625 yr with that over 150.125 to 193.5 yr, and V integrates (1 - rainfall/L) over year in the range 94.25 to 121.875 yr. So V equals 4.8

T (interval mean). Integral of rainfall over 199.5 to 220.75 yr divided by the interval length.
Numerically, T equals 3.21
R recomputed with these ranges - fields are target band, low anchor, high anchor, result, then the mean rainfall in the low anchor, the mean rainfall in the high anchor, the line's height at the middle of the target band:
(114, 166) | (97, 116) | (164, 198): 5.50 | 2.48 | 3.01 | 2.72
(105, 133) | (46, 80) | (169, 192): 6.98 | 2.95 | 3.06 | 3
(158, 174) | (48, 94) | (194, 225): 1.41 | 2.89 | 3.16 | 3.08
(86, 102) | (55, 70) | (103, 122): -0.34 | 2.99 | 2.35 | 2.59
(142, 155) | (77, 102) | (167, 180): 1.60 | 2.73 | 2.99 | 2.91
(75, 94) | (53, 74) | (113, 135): -0.66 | 2.98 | 2.2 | 2.71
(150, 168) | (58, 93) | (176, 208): 1.69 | 2.89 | 3.15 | 3.08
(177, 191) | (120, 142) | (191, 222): -1.17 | 2.23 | 3.17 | 2.89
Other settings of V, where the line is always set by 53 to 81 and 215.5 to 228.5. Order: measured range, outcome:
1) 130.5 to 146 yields 3.2 yr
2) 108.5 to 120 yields 2.7 yr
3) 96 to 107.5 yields 1.5 yr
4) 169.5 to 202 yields -0.8 yr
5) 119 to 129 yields 3.0 yr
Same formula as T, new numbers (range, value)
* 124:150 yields 2.31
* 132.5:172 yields 2.61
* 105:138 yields 2.26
